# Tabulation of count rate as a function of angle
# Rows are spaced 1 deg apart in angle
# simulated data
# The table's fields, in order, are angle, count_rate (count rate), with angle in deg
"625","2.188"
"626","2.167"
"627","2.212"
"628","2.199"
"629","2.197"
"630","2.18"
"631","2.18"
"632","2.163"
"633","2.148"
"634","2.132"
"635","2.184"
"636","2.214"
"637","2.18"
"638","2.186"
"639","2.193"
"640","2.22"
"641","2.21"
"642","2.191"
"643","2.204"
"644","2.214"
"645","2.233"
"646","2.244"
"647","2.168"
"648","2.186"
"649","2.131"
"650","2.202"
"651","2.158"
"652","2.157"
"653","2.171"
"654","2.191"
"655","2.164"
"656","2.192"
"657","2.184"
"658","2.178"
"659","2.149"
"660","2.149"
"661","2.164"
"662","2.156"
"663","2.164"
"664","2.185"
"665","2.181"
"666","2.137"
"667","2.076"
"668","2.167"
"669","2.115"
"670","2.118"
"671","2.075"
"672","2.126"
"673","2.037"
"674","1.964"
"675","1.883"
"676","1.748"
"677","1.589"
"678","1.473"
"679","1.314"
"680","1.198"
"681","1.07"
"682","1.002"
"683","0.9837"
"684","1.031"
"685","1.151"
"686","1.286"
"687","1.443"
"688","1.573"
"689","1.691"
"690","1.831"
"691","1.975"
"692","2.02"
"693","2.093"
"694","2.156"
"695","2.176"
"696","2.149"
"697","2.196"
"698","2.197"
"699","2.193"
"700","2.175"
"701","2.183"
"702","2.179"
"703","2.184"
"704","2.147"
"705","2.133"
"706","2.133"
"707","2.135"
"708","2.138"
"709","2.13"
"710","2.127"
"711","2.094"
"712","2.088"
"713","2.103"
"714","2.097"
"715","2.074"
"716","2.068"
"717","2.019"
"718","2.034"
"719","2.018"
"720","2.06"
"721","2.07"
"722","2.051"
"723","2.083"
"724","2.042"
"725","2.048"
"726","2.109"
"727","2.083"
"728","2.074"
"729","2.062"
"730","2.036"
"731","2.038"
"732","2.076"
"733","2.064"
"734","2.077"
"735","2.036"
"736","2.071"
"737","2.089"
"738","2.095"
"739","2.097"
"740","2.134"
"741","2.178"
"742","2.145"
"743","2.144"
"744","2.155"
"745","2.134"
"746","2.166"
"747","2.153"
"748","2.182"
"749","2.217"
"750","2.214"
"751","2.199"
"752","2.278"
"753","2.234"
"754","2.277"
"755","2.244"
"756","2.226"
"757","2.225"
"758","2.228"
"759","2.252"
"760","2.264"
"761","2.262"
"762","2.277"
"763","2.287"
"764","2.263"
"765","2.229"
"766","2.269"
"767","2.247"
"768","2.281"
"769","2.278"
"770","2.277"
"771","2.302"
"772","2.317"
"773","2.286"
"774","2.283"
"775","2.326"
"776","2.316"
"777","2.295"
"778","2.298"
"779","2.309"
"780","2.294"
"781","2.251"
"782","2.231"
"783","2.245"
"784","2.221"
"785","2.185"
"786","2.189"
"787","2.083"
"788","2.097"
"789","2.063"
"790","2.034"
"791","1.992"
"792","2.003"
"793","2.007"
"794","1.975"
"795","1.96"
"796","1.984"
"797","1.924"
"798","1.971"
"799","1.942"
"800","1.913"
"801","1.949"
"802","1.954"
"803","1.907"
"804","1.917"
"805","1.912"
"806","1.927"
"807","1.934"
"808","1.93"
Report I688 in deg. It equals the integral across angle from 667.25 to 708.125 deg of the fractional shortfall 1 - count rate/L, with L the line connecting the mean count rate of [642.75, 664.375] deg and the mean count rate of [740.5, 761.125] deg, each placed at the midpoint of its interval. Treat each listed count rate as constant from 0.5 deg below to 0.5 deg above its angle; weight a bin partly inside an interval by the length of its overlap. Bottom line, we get 6.5 deg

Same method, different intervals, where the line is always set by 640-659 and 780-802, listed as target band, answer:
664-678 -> 1.1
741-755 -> -0.6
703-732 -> 0.6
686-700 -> 1.2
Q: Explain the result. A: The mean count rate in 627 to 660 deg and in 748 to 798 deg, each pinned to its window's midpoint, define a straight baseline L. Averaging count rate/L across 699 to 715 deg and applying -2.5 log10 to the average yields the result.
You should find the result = 0.028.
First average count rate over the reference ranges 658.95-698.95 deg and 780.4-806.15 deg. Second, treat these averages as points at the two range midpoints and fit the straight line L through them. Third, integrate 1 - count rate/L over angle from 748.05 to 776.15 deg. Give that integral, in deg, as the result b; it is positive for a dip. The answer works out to -4.0 deg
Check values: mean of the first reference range 1.83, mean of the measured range 2.26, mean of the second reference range 2.03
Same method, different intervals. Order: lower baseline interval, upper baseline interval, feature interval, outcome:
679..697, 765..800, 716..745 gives -3.64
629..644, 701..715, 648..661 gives 0.02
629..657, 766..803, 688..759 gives 1.66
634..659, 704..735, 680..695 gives 4.18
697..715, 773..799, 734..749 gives 0.09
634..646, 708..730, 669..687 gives 5.01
